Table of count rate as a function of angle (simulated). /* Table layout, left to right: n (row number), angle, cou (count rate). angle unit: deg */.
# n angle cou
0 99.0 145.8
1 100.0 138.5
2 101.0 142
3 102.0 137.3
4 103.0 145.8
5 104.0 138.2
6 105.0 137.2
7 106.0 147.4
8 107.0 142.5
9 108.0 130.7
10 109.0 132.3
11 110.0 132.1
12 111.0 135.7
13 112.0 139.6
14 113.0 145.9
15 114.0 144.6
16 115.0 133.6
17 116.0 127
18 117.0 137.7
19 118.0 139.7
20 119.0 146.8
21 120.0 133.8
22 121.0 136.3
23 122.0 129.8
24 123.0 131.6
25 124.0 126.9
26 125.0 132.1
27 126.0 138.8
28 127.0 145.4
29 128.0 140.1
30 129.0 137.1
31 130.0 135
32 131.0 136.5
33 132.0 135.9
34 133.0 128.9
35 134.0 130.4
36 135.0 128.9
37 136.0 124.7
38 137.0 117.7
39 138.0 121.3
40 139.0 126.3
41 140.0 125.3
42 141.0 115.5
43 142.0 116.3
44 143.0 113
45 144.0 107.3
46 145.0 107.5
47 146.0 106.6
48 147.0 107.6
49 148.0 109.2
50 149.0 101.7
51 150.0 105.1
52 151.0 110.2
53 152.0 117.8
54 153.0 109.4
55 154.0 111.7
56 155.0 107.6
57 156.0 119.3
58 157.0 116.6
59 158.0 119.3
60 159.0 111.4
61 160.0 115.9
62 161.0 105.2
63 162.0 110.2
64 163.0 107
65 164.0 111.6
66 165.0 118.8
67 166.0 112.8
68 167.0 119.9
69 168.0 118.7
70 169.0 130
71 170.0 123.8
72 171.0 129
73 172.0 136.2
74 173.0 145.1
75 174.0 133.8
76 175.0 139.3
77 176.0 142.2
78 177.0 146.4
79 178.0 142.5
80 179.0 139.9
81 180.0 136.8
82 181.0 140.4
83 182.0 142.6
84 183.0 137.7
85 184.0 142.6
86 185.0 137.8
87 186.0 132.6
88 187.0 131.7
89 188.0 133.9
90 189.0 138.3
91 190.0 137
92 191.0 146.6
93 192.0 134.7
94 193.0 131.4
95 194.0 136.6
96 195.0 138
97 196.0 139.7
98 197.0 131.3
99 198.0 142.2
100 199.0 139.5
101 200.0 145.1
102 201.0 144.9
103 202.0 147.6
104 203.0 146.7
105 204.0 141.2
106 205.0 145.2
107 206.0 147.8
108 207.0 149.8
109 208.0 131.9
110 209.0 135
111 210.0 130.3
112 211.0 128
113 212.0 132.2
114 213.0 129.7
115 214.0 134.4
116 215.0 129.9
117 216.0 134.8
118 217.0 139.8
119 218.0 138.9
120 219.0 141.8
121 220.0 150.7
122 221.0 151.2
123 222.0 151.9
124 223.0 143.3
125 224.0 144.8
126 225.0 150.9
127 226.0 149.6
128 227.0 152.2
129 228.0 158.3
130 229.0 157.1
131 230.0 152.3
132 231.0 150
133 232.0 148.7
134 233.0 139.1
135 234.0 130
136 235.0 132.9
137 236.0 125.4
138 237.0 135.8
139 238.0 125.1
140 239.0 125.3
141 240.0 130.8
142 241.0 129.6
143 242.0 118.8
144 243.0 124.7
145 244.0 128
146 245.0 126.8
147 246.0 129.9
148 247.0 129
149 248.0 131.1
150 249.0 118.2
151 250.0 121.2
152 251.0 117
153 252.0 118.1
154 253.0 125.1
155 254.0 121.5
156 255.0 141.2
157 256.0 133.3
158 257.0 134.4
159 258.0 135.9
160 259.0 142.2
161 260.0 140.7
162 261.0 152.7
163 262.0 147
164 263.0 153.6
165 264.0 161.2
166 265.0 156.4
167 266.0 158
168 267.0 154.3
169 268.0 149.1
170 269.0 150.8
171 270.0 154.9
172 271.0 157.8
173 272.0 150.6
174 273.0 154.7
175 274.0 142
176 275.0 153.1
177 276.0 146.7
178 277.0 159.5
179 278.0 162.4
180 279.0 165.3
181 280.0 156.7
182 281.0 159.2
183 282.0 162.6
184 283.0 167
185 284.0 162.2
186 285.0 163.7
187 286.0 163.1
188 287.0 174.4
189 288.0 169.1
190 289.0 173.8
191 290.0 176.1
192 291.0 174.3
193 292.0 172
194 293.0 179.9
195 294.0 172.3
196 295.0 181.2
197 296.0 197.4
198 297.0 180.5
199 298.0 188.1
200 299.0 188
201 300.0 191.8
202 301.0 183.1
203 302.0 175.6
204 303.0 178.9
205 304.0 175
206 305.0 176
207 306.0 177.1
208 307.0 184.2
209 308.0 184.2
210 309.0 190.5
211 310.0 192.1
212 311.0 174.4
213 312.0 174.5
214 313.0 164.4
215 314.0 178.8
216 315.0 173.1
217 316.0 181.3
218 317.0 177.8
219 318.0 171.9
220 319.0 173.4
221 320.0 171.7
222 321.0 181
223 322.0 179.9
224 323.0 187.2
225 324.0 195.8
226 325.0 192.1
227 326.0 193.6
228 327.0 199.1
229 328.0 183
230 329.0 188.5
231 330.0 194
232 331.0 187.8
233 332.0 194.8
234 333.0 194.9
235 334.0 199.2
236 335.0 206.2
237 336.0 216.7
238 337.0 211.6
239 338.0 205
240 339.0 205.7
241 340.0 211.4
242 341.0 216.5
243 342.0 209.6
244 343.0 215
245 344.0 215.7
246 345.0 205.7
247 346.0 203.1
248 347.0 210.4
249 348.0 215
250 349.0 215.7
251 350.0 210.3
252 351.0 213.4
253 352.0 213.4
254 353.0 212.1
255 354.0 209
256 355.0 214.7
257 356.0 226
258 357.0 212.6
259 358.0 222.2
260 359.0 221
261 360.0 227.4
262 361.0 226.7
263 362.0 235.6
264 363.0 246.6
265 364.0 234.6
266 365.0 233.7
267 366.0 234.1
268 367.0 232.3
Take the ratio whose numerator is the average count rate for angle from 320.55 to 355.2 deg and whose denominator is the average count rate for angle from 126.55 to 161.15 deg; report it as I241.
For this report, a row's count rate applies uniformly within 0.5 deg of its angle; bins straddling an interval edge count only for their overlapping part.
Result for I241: 1.70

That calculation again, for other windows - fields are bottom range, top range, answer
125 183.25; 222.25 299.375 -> 1.21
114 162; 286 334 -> 1.48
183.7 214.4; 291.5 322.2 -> 1.30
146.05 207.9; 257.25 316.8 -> 1.29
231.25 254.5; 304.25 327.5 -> 1.42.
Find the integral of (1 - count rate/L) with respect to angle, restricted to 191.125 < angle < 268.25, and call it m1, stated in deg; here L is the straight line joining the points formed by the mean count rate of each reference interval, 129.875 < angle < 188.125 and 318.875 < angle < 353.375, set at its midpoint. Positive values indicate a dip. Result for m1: 7.6 deg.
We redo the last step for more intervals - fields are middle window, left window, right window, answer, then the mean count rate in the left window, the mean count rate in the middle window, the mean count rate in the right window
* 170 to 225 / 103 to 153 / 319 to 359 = 4.9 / 128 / 139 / 203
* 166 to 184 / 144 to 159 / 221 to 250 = -2.6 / 111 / 135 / 137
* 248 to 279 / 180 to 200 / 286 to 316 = 4.0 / 138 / 144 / 179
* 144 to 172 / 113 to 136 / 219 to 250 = 4.6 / 135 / 114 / 138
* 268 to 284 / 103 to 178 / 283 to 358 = 1.7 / 126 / 156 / 191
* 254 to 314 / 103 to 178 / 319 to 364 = 6.3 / 126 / 165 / 207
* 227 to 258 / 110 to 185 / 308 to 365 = 6.0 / 127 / 132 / 202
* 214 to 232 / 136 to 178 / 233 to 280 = -1.9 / 119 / 147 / 139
